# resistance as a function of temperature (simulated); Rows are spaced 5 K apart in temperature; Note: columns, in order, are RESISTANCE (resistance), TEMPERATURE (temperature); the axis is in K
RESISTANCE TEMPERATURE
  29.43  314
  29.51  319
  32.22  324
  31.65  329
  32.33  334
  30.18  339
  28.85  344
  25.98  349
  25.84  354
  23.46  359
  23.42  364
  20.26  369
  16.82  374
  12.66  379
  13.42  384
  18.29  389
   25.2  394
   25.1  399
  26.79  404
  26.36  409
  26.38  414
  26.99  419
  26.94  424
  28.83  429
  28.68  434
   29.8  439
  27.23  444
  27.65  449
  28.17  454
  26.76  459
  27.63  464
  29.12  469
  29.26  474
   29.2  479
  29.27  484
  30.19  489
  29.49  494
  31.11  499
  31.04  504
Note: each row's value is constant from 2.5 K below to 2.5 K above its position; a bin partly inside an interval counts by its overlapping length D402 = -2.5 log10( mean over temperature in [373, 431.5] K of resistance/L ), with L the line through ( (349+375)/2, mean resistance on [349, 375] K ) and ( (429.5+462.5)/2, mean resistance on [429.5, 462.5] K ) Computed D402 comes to 0.11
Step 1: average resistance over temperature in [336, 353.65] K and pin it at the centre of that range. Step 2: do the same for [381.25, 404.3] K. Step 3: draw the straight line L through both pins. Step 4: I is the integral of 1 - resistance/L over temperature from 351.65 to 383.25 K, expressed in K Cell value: 6.4 K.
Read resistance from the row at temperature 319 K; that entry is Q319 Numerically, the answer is 29.51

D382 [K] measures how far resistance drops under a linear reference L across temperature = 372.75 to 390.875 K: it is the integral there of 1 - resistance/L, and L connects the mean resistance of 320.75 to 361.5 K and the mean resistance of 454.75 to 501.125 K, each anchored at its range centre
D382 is 8.7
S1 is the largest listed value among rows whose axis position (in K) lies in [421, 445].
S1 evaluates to 29.8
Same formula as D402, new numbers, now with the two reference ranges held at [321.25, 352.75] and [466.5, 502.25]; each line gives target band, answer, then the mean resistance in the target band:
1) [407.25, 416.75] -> 0.13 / 26.4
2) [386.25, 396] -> 0.37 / 21.4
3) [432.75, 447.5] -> 0.05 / 28.5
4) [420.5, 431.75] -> 0.08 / 27.8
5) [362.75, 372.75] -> 0.38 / 21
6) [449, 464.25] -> 0.08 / 27.5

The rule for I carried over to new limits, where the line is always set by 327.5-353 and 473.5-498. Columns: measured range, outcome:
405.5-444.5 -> 2.5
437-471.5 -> 1.8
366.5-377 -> 4.0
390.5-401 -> 1.8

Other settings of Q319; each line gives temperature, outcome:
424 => 26.94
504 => 31.04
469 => 29.12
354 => 25.84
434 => 28.68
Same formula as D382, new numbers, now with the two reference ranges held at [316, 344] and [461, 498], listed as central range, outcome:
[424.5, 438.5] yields 0.53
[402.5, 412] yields 1.11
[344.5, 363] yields 3.20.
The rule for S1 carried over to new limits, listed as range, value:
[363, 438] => 28.83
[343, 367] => 28.85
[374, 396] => 25.2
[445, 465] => 28.17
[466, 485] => 29.27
